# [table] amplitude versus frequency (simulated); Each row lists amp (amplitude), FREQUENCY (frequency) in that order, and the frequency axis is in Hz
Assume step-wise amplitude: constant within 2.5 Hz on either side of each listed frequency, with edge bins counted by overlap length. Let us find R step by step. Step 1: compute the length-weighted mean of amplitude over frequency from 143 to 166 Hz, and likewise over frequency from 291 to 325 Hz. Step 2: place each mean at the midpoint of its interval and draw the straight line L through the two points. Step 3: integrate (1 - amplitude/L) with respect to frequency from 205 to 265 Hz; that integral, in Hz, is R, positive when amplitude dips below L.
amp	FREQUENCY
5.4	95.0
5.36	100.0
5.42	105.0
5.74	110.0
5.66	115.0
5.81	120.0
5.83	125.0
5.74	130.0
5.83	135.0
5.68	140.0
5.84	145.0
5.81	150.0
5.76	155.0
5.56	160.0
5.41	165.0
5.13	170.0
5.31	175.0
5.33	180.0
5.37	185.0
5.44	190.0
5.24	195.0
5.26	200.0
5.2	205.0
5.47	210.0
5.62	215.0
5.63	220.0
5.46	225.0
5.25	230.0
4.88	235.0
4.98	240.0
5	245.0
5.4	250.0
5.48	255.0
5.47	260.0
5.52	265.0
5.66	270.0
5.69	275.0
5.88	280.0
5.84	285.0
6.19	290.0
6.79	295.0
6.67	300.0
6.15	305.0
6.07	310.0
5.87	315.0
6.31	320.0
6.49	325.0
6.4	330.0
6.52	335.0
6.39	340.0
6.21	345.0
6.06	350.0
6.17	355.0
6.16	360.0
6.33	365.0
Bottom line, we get 6.8 Hz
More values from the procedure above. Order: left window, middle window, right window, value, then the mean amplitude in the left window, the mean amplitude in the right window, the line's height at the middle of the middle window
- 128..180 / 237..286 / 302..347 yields 4.46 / 5.59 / 6.27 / 6.02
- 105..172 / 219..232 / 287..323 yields 1.22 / 5.67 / 6.29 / 5.99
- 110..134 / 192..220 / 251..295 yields 1.85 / 5.76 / 5.77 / 5.76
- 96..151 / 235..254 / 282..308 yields 3.13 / 5.69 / 6.31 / 6.13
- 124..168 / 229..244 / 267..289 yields 1.96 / 5.71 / 5.79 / 5.76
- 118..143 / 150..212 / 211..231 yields 2.61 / 5.78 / 5.51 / 5.63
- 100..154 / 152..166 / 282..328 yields 0.51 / 5.72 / 6.26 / 5.82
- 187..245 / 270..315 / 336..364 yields -2.23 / 5.3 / 6.22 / 5.83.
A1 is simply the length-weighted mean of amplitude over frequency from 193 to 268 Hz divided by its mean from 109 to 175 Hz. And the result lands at 0.94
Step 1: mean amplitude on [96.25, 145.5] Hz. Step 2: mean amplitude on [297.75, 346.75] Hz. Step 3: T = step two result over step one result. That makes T 1.11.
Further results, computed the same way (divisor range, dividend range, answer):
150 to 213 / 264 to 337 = 1.14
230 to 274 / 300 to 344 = 1.19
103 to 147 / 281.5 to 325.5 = 1.09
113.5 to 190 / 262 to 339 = 1.10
